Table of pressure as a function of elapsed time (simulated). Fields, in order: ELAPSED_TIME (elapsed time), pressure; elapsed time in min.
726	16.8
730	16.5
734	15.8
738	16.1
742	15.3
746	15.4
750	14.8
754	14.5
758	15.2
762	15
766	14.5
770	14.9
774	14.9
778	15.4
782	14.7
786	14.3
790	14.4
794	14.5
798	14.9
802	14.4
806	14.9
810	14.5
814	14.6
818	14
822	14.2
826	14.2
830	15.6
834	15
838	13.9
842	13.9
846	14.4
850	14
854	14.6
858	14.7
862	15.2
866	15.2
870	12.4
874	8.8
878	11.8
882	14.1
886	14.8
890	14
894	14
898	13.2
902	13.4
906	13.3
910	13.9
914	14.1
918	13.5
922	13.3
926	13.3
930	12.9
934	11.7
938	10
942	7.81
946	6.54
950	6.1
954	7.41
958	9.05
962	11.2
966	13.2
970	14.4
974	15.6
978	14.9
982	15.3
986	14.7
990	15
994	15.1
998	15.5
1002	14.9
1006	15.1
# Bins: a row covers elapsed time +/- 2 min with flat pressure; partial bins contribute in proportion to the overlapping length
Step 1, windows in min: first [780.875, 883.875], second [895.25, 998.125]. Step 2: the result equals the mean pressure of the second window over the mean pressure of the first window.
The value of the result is 0.9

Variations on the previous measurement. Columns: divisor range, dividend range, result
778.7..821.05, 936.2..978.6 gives 0.72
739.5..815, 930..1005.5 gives 0.82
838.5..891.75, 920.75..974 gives 0.78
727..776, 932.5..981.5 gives 0.71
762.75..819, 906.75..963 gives 0.74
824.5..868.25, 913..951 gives 0.75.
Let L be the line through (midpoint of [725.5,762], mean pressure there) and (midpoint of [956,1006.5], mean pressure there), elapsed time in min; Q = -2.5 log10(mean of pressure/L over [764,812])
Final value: 0.04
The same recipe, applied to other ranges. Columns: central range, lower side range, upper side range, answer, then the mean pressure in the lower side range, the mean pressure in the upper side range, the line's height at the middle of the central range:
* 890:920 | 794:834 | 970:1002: 0.09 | 14.6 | 15.1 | 14.9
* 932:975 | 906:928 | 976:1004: 0.38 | 13.6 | 15.1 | 14.3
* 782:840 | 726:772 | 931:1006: -0.01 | 15.3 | 12.2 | 14.5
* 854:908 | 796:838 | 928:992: -0.02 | 14.6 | 11.6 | 13.3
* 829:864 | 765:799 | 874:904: -0.05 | 14.7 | 13.3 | 13.9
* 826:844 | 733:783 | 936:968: -0.15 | 15.1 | 8.91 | 12.7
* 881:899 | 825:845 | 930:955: -0.22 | 14.5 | 8.67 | 11.5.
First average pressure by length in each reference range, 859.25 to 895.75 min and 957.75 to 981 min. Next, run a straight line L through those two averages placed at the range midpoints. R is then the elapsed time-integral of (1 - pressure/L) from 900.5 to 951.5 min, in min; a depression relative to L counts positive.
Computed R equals 7.1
